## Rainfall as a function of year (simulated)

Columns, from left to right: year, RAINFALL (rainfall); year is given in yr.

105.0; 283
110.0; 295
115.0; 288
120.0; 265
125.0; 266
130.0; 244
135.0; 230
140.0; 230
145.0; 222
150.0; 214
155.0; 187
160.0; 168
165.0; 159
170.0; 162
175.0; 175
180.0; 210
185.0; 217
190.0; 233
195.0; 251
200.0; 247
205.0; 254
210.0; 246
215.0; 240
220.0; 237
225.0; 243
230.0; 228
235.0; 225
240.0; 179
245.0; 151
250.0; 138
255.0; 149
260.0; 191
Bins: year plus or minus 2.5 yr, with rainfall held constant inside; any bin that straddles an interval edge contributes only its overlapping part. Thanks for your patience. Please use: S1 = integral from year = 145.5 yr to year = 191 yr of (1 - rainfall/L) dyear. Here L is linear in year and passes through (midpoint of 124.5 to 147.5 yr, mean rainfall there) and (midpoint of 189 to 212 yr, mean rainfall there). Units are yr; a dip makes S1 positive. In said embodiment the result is 9.4 yr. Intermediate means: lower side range 236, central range 192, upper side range 247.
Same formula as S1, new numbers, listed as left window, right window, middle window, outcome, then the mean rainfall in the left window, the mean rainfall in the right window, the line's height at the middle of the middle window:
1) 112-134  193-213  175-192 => 2.7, 264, 249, 253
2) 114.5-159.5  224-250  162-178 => 3.9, 233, 197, 221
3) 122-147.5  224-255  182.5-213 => -4.9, 239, 188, 208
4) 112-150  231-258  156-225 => -3.5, 248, 172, 208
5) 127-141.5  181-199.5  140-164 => 3.7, 236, 233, 235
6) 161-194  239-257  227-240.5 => -4.7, 194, 152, 161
